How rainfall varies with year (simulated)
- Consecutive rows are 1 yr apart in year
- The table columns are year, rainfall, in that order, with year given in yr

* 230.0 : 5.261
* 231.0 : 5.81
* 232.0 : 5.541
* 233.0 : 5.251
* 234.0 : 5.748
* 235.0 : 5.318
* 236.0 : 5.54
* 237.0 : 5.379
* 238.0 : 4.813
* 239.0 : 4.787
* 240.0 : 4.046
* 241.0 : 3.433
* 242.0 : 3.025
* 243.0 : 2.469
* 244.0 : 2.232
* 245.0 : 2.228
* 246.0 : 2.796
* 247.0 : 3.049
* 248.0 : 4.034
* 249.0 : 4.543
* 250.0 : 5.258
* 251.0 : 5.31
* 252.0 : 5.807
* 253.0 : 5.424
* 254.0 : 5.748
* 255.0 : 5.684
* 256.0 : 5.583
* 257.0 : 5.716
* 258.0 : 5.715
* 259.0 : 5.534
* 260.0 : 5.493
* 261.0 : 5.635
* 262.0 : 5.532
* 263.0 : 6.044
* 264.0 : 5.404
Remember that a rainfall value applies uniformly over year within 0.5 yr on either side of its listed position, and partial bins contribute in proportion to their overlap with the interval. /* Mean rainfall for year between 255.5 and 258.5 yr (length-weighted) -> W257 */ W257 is 5.67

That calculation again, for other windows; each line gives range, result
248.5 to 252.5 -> 5.23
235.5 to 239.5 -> 5.13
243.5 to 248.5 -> 2.87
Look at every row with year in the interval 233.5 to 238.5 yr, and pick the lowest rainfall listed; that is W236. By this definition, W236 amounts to 4.813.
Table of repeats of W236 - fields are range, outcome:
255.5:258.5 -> 5.583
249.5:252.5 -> 5.258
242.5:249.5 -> 2.228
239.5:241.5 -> 3.433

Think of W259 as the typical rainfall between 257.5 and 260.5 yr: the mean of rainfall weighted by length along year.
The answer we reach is 5.58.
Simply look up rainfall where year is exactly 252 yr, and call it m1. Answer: 5.807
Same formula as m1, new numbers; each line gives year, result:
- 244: 2.232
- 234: 5.748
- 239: 4.787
